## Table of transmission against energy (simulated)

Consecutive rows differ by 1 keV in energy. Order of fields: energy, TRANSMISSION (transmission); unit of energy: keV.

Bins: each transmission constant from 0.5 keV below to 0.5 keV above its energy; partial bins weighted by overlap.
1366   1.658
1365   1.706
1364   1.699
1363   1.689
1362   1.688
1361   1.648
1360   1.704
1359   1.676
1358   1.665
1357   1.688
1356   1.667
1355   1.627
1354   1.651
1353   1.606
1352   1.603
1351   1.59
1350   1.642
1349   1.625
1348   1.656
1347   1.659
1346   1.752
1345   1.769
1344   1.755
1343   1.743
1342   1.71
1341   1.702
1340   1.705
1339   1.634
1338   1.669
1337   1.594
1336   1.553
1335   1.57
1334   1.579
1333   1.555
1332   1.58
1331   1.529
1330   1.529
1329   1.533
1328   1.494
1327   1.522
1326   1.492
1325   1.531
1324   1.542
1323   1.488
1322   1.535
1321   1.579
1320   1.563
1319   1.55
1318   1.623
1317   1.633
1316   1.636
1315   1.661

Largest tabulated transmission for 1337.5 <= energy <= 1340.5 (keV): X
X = 1.705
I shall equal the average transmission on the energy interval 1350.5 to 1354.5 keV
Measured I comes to 1.61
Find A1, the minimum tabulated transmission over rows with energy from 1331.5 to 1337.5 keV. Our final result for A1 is 1.553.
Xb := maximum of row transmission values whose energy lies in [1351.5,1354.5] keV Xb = 1.651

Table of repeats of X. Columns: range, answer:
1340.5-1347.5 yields 1.769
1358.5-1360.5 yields 1.704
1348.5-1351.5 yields 1.642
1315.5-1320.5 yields 1.636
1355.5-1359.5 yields 1.688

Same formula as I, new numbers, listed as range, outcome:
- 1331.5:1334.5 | 1.57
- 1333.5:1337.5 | 1.57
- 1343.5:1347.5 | 1.73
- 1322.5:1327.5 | 1.52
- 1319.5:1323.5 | 1.54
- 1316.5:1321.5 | 1.59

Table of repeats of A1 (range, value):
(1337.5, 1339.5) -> 1.634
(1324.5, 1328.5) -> 1.492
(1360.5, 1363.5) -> 1.648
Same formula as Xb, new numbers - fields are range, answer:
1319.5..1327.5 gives 1.579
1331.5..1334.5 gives 1.58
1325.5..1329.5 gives 1.533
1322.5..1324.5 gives 1.542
